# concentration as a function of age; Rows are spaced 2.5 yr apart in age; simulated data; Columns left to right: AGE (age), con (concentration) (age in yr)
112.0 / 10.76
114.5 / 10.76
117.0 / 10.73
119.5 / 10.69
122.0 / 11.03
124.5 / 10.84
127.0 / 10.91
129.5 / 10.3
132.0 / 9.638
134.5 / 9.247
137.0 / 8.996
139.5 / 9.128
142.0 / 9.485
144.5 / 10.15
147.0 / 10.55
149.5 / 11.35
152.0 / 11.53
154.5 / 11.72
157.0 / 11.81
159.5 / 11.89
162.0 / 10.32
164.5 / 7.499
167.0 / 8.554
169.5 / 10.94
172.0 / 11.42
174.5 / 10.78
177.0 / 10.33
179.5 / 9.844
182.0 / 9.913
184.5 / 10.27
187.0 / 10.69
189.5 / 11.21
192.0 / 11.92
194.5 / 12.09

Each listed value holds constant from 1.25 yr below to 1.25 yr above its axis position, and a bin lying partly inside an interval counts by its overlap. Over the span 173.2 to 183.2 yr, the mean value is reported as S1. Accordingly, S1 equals 10.2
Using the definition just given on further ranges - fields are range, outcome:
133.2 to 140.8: 9.13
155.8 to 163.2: 11.3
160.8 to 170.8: 9.33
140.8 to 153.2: 10.6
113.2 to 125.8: 10.8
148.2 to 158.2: 11.6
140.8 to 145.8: 9.83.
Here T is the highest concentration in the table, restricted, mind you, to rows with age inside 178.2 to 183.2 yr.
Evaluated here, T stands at 9.913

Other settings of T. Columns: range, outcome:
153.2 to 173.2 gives 11.89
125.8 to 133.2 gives 10.91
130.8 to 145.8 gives 10.15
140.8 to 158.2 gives 11.81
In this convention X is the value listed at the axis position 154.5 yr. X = 11.72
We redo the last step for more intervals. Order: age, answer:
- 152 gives 11.53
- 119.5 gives 10.69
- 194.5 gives 12.09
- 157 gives 11.81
